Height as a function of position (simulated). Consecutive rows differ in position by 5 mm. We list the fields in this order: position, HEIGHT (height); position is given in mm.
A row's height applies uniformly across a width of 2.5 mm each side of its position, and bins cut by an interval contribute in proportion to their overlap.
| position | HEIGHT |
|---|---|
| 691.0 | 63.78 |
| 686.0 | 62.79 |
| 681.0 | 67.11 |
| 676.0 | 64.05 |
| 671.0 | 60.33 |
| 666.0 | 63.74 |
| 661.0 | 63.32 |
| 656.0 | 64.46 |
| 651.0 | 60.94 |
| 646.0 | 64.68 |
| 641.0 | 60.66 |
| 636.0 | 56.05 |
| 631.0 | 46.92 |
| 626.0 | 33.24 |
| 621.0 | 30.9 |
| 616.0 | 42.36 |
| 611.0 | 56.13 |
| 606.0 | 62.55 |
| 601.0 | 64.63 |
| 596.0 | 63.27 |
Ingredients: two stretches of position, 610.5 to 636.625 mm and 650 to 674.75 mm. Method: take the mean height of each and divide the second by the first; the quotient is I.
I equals 1.5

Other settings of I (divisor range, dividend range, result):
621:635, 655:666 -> 1.59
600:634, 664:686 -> 1.34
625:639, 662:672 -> 1.32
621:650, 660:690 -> 1.25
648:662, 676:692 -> 1.03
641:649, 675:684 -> 1.04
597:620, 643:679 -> 1.14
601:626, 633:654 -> 1.25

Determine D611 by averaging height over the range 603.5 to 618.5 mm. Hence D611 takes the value 53.7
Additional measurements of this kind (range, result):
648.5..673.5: 62.6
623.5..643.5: 49.2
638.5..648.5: 62.7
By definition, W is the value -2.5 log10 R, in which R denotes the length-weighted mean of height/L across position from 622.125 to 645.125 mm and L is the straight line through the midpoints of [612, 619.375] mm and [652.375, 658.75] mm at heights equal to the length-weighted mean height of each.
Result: 0.09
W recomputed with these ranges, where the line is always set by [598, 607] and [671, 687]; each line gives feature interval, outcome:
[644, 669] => 0.01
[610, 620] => 0.37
